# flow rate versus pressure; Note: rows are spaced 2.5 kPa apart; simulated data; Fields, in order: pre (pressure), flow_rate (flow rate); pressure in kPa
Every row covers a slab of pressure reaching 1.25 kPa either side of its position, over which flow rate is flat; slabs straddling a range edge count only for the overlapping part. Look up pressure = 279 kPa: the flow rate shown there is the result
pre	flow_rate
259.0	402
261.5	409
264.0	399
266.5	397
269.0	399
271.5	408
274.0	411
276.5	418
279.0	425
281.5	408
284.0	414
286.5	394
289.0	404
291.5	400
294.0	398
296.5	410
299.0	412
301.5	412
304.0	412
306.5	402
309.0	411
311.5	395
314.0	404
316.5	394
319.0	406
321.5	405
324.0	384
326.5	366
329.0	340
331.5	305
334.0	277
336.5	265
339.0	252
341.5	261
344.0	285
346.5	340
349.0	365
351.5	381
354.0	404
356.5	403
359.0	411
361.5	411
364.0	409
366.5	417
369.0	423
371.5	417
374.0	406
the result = 425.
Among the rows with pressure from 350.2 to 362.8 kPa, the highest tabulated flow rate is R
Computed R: 411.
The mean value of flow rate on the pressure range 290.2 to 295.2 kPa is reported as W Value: 399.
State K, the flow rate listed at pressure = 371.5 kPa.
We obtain 417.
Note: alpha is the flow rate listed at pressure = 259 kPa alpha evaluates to 402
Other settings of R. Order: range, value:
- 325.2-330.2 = 366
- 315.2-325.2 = 406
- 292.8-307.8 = 412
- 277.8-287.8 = 425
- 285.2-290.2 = 404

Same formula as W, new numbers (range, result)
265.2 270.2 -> 398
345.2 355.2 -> 372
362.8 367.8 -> 413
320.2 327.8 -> 385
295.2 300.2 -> 411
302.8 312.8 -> 405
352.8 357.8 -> 404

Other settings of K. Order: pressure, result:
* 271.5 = 408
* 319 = 406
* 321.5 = 405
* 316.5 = 394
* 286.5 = 394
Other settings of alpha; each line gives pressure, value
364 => 409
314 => 404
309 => 411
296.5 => 410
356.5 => 403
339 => 252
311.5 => 395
